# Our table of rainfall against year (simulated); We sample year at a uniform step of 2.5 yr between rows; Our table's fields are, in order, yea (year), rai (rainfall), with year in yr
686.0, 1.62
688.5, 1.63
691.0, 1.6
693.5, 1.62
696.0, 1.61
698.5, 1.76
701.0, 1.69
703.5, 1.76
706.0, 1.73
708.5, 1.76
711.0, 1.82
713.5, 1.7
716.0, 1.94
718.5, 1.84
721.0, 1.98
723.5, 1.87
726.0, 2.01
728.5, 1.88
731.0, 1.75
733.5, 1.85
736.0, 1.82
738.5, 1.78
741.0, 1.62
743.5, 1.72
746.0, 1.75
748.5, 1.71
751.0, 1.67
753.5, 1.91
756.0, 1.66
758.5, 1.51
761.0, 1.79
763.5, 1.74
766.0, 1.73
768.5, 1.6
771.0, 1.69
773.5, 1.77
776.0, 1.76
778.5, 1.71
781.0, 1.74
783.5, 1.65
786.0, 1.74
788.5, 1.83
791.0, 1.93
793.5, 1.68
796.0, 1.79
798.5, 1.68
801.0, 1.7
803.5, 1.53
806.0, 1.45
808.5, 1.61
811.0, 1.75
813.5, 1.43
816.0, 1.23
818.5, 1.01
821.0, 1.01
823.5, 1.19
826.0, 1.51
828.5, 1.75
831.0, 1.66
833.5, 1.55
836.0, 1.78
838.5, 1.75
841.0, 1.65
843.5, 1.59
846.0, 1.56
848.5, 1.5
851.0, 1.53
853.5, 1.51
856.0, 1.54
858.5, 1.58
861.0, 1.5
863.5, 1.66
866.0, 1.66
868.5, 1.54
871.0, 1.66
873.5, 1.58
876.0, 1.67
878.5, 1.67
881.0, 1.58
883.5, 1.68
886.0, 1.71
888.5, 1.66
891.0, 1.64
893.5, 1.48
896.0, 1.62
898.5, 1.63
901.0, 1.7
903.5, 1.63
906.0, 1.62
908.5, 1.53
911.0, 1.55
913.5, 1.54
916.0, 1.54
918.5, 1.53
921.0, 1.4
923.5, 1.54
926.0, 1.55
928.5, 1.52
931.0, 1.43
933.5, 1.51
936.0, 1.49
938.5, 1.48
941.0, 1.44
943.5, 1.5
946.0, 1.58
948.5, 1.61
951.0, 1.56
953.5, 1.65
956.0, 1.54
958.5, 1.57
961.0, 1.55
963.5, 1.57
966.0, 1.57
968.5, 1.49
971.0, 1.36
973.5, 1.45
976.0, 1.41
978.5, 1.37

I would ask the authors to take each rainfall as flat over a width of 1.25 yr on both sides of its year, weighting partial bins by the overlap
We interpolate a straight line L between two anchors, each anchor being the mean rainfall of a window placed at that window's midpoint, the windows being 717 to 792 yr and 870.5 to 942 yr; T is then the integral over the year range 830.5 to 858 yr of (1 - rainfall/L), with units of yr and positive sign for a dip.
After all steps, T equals 0.86 yr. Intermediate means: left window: 1.77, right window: 1.57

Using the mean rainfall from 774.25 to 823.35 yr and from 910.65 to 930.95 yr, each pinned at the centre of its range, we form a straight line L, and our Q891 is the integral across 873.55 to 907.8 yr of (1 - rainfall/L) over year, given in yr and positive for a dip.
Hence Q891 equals -2.3 yr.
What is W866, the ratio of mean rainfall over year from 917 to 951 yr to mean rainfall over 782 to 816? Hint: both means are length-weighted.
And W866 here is 0.91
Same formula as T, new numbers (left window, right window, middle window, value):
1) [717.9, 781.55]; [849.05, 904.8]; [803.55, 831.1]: 4.40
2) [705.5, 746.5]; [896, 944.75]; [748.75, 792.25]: 0.50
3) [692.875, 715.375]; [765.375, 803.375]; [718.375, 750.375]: -1.56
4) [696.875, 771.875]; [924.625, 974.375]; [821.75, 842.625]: 0.82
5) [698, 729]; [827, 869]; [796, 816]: 1.12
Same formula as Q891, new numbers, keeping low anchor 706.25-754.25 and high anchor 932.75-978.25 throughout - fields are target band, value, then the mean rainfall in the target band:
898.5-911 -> -0.3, 1.61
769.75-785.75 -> 0.2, 1.72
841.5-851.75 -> 0.6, 1.55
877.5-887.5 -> -0.3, 1.66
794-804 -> 0.2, 1.69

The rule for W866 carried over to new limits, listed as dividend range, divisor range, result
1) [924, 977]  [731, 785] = 0.88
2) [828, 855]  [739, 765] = 0.95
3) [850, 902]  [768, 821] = 0.99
